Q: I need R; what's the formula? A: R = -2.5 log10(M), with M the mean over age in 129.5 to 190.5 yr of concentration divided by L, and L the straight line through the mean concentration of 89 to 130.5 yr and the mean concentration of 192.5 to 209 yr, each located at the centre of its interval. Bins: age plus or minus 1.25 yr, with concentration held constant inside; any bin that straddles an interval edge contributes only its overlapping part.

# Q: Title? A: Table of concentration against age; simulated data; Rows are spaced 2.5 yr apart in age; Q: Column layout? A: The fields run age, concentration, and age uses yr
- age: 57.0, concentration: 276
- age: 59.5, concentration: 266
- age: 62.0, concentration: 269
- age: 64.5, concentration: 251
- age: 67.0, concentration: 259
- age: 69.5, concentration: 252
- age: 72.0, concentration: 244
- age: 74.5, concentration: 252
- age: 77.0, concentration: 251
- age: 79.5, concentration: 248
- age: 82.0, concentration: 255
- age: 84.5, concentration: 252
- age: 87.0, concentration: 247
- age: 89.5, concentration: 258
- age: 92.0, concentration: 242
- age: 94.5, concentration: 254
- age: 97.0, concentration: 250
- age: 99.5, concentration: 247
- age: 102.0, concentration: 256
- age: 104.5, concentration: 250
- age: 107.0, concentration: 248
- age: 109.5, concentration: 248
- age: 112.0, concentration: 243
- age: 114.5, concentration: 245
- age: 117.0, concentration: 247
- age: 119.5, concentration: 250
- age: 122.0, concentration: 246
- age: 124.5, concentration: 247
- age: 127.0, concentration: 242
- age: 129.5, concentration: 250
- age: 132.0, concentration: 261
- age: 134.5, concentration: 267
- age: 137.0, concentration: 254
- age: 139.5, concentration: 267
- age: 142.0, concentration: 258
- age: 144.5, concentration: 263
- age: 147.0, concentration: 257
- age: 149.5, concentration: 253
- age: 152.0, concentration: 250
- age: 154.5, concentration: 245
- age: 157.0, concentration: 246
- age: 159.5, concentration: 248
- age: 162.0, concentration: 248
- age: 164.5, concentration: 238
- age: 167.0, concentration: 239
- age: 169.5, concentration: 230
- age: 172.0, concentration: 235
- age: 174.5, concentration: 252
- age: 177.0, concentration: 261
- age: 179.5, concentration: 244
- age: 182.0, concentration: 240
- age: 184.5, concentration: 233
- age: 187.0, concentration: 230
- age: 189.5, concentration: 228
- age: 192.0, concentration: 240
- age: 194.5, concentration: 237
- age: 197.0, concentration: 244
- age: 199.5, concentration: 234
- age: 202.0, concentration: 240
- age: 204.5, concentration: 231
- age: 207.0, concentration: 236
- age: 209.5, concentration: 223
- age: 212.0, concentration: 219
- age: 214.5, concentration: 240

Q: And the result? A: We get -0.03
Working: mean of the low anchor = 248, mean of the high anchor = 236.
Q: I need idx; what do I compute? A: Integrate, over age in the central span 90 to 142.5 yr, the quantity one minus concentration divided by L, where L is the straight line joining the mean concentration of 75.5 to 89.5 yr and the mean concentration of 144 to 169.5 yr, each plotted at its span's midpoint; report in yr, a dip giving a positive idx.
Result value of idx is -0.3 yr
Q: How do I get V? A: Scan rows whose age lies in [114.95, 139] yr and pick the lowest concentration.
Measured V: 242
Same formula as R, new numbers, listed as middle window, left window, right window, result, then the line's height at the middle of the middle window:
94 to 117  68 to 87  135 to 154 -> 0.02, 253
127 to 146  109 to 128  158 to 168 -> -0.06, 245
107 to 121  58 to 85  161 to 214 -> 0.01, 248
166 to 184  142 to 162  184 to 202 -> 0.00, 243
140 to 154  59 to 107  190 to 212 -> -0.06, 243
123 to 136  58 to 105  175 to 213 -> -0.03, 246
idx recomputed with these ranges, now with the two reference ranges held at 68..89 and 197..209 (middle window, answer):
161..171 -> 0.1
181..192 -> 0.2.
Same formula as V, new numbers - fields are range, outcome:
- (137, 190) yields 228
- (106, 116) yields 243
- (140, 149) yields 257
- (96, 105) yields 247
